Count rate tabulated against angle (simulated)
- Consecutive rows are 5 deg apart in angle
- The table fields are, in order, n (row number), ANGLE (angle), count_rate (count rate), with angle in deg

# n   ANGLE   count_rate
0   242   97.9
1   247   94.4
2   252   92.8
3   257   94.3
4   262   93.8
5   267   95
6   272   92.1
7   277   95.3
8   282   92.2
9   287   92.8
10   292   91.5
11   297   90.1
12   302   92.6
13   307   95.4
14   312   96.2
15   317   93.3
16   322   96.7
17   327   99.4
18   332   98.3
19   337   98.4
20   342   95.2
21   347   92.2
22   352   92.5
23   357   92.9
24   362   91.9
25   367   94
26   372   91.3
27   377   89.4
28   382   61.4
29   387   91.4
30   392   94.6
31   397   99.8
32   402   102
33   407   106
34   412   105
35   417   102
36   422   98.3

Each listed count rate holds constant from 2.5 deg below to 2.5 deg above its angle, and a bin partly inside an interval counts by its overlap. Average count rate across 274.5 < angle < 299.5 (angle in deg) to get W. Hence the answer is 92.4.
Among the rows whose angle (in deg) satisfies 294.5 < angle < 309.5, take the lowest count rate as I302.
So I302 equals 90.1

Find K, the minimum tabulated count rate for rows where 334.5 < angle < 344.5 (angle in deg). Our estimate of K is 95.2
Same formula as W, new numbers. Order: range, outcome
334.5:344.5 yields 96.8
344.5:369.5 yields 92.7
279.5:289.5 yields 92.5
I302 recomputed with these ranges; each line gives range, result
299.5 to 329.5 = 92.6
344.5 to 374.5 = 91.3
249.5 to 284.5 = 92.1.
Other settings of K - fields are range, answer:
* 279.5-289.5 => 92.2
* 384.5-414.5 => 91.4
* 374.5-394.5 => 61.4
